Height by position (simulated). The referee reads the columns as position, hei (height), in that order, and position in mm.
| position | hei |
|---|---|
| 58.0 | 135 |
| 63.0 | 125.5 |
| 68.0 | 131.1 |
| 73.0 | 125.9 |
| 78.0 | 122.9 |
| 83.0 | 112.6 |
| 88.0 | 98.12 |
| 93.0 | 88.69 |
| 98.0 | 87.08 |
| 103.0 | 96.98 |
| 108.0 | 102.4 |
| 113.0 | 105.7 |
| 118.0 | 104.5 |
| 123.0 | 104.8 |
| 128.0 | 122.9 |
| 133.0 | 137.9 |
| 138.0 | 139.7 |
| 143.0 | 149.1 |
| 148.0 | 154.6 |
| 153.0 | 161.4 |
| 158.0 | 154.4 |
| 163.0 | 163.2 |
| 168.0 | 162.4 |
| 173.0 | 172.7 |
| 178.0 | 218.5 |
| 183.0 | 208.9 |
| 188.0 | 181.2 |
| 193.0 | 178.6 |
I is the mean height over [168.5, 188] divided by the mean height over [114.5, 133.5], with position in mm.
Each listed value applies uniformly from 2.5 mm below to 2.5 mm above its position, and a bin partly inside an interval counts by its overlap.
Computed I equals 1.69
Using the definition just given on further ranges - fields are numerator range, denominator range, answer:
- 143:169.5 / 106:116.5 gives 1.52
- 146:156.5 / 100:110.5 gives 1.59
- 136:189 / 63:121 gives 1.57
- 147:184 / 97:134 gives 1.62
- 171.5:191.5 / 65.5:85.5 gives 1.59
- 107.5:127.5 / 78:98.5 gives 1.06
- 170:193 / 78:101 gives 1.94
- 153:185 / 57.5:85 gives 1.42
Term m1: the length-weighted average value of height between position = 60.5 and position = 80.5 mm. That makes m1 126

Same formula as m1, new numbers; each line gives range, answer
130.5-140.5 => 139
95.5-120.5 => 99.3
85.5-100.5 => 91.3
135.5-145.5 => 144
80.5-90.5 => 105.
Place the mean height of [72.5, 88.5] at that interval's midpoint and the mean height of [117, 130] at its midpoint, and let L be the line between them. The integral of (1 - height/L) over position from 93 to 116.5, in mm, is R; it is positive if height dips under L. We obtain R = 3.3 mm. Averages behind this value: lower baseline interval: 116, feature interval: 97.3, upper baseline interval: 111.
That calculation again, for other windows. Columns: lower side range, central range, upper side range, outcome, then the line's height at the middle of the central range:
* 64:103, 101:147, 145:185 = 7.29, 141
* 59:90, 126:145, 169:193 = 2.81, 161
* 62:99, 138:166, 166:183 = 2.49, 170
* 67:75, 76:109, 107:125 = 4.55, 117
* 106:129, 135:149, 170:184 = -0.20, 144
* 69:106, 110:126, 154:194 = 3.17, 132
